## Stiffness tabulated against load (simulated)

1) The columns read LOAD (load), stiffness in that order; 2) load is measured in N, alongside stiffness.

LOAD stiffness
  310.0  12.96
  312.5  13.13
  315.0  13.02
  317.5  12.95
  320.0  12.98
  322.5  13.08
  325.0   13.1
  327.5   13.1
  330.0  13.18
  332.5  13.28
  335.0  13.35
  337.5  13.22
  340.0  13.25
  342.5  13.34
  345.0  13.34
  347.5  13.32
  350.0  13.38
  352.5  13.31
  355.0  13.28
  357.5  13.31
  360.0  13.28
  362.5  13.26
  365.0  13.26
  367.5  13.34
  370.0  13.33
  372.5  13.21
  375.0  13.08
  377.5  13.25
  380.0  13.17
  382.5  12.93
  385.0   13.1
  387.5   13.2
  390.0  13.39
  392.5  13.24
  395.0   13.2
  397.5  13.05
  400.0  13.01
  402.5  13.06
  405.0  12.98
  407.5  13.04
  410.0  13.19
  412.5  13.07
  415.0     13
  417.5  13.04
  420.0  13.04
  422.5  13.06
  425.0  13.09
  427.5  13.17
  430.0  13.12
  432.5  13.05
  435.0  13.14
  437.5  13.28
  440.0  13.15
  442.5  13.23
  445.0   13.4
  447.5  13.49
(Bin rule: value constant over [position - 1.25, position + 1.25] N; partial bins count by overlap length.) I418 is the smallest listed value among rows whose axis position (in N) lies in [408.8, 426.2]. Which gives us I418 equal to 13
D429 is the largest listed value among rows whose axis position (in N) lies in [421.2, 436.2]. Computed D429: 13.17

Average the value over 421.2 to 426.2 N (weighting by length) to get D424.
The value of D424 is 13.1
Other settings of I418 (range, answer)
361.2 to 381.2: 13.08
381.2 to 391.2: 12.93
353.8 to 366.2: 13.26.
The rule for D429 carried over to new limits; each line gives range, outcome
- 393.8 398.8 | 13.2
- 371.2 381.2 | 13.25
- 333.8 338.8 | 13.35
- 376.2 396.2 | 13.39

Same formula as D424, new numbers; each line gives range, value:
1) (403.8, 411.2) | 13.1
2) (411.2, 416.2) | 13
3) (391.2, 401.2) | 13.1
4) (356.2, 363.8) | 13.3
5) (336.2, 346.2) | 13.3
